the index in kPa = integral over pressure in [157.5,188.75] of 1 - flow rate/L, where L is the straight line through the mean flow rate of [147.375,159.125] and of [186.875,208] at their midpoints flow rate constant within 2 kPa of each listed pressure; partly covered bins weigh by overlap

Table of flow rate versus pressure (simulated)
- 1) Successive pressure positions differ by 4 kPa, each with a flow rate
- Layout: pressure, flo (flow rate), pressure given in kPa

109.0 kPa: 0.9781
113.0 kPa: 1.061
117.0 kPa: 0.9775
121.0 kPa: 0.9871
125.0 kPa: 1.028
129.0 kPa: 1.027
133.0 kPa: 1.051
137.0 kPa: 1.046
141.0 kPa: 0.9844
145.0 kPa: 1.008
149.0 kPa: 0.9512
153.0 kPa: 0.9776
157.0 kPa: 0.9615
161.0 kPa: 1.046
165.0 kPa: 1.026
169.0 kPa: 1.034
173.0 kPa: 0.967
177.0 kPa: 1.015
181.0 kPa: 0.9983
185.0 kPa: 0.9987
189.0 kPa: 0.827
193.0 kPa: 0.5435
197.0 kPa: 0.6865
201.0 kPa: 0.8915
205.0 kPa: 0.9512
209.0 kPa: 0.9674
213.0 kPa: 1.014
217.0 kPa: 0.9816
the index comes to -4.0 kPa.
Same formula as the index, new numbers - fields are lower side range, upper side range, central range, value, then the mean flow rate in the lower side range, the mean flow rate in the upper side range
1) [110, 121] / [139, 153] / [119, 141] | -0.6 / 1.01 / 0.981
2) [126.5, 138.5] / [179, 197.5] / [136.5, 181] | -3.1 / 1.04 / 0.821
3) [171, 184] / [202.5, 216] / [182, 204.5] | 4.0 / 0.994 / 0.975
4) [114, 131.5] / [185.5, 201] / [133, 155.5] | -1.7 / 1.01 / 0.743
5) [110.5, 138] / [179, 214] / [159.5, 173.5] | -1.3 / 1.02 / 0.871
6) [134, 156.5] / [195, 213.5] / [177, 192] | 0.0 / 0.994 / 0.893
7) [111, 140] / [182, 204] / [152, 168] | -1.7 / 1.02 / 0.806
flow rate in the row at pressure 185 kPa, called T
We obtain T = 0.9987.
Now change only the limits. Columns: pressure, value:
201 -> 0.8915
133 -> 1.051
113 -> 1.061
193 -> 0.5435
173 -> 0.967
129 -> 1.027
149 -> 0.9512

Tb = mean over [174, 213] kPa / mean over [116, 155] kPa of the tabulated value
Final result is 0.88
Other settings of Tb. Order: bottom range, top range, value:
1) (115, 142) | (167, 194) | 0.91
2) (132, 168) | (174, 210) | 0.87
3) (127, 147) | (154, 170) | 0.99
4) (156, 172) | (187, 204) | 0.74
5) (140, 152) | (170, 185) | 1.02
